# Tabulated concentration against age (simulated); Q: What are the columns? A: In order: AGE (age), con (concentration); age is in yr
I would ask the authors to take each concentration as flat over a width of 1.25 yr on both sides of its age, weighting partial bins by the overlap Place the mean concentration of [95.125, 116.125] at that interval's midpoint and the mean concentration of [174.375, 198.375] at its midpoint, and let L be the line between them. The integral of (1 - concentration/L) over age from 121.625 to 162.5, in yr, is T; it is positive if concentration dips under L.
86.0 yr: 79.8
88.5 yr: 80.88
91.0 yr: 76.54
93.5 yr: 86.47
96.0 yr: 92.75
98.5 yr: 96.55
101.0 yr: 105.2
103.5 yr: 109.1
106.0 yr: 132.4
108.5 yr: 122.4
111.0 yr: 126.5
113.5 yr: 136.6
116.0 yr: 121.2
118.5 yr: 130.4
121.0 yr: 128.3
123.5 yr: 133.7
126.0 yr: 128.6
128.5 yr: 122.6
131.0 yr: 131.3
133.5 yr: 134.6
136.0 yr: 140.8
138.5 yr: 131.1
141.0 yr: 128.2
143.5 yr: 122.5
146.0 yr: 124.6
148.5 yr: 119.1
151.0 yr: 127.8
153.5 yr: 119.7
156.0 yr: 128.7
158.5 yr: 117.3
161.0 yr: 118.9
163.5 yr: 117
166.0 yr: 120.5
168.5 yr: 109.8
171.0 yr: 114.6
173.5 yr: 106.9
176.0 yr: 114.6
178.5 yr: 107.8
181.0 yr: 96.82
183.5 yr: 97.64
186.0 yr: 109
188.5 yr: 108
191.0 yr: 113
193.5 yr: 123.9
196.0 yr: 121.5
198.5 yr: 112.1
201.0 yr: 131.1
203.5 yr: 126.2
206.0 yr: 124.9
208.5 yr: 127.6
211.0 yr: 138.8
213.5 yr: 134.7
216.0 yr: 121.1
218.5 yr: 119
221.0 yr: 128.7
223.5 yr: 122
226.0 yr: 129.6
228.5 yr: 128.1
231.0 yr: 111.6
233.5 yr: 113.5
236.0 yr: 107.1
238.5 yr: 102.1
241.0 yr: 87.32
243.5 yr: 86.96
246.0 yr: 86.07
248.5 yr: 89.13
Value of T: -4.8 yr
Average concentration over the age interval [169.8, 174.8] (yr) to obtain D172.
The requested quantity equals 111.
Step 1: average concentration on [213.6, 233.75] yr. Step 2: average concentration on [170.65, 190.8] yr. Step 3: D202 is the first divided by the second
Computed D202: 1.1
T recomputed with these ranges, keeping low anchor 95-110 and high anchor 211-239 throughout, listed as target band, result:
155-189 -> 1.3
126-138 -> -2.0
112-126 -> -2.3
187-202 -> 0.1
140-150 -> -0.8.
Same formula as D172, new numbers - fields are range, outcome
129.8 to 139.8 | 134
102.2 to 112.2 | 122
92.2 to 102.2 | 95.1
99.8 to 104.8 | 107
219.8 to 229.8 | 127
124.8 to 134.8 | 129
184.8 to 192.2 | 110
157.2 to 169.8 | 117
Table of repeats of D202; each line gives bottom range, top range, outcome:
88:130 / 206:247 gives 1.01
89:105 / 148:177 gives 1.25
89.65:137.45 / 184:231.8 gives 1.03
